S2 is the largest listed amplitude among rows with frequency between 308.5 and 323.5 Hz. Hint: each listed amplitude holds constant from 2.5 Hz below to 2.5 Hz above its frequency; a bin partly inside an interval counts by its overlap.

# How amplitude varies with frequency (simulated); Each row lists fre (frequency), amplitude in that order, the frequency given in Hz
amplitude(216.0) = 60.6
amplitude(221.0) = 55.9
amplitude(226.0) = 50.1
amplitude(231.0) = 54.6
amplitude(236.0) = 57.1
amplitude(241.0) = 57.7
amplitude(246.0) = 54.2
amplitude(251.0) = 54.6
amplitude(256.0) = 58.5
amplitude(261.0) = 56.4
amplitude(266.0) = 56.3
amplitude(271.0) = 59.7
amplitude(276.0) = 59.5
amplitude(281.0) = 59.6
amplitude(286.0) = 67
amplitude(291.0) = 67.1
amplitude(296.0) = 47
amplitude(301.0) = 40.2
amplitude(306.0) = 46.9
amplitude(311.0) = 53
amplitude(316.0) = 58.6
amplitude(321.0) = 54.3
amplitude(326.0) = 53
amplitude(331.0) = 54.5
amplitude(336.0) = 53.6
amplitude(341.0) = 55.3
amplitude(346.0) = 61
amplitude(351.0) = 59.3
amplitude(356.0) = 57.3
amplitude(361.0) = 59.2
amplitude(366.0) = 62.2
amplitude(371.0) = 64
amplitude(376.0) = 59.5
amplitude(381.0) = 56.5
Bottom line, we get 58.6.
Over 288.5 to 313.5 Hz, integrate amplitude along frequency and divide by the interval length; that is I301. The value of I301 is 50.8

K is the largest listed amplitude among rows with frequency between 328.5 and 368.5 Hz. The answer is 62.2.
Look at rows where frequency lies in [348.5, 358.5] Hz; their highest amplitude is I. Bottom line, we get 59.3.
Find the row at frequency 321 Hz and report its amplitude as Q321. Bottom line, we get 54.3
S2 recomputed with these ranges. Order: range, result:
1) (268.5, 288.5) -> 67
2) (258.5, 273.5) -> 59.7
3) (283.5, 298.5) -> 67.1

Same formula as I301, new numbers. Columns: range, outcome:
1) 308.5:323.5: 55.3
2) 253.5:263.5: 57.5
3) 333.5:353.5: 57.3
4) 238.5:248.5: 56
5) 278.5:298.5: 60.2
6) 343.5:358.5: 59.2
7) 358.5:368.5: 60.7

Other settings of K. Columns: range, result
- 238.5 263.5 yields 58.5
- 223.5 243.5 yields 57.7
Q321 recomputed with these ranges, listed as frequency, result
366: 62.2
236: 57.1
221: 55.9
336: 53.6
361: 59.2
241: 57.7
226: 50.1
